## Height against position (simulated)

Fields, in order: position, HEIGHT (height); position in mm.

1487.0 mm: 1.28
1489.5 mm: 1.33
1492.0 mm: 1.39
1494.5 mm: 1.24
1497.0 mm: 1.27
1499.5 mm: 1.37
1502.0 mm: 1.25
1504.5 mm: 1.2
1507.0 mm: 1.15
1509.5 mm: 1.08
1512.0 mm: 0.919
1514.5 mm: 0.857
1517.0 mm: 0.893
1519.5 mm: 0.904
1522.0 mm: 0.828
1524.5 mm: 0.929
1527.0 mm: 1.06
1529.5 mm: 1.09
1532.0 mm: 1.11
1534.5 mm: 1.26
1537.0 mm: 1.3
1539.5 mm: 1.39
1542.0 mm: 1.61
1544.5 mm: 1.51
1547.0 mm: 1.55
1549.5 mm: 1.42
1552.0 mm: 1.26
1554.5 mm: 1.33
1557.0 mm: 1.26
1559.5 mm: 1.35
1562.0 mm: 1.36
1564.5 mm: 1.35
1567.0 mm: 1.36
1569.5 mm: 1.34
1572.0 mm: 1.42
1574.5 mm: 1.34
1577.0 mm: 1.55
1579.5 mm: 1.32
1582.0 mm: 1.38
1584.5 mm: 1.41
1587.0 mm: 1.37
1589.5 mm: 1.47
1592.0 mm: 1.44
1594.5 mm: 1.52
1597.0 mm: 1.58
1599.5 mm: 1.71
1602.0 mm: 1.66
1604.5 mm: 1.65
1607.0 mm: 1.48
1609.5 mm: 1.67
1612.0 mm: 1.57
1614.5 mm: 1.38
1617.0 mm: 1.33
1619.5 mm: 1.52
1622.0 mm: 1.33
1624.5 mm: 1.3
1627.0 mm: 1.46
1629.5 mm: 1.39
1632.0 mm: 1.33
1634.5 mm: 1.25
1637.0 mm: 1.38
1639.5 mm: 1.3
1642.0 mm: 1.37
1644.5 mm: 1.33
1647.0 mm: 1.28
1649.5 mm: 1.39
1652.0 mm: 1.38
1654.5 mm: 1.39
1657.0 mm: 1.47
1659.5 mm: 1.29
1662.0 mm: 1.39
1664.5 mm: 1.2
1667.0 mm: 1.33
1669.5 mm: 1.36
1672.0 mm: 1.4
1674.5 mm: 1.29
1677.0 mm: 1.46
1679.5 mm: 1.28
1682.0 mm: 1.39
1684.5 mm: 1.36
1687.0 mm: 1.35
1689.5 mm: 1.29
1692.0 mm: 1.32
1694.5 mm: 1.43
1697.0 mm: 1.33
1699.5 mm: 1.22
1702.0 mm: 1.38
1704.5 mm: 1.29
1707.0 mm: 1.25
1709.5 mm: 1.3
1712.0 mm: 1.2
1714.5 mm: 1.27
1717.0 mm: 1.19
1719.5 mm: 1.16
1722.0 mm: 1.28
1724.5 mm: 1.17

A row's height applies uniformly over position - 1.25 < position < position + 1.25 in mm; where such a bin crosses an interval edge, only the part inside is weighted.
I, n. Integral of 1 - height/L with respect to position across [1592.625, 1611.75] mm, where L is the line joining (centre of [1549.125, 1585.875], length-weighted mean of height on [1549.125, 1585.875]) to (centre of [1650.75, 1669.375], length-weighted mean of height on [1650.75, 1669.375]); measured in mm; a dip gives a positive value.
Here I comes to -3.45 mm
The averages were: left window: 1.36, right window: 1.35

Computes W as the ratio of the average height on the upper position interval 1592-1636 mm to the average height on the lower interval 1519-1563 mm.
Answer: 1.18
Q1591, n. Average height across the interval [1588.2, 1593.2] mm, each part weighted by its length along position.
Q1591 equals 1.45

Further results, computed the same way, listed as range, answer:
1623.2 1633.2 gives 1.37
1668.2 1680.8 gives 1.36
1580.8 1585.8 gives 1.39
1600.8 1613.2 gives 1.61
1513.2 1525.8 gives 0.883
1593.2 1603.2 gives 1.62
